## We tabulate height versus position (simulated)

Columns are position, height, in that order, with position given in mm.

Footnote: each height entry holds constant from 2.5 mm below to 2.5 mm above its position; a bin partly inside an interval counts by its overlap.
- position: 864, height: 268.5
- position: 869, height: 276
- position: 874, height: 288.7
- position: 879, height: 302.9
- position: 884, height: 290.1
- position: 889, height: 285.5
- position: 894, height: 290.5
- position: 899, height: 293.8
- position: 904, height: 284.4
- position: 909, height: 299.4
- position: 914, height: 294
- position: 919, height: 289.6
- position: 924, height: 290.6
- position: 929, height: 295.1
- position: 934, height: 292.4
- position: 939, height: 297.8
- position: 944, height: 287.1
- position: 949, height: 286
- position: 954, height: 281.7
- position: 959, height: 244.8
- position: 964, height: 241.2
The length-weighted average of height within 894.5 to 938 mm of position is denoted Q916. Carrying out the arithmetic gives 293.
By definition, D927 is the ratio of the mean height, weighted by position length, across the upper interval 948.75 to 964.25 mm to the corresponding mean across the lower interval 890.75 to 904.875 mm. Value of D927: 0.91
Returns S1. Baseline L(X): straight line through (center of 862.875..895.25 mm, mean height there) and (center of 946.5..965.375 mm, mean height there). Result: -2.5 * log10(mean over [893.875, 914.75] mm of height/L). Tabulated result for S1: -0.05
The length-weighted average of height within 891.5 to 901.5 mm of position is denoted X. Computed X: 292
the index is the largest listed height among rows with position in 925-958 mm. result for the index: 297.8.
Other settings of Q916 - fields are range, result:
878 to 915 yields 292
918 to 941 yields 293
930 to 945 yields 293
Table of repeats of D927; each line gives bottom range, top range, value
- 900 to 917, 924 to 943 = 1.00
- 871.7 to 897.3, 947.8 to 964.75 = 0.91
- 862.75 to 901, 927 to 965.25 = 0.97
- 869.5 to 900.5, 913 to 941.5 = 1.01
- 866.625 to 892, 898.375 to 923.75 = 1.01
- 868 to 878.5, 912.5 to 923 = 1.01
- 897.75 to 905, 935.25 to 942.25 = 1.02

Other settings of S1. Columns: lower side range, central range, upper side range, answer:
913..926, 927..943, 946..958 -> -0.03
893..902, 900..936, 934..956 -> -0.01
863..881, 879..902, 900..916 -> -0.01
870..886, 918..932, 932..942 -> 0.01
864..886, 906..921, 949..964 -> -0.07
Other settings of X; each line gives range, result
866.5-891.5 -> 289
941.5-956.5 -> 285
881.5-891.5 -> 288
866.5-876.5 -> 282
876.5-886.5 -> 296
